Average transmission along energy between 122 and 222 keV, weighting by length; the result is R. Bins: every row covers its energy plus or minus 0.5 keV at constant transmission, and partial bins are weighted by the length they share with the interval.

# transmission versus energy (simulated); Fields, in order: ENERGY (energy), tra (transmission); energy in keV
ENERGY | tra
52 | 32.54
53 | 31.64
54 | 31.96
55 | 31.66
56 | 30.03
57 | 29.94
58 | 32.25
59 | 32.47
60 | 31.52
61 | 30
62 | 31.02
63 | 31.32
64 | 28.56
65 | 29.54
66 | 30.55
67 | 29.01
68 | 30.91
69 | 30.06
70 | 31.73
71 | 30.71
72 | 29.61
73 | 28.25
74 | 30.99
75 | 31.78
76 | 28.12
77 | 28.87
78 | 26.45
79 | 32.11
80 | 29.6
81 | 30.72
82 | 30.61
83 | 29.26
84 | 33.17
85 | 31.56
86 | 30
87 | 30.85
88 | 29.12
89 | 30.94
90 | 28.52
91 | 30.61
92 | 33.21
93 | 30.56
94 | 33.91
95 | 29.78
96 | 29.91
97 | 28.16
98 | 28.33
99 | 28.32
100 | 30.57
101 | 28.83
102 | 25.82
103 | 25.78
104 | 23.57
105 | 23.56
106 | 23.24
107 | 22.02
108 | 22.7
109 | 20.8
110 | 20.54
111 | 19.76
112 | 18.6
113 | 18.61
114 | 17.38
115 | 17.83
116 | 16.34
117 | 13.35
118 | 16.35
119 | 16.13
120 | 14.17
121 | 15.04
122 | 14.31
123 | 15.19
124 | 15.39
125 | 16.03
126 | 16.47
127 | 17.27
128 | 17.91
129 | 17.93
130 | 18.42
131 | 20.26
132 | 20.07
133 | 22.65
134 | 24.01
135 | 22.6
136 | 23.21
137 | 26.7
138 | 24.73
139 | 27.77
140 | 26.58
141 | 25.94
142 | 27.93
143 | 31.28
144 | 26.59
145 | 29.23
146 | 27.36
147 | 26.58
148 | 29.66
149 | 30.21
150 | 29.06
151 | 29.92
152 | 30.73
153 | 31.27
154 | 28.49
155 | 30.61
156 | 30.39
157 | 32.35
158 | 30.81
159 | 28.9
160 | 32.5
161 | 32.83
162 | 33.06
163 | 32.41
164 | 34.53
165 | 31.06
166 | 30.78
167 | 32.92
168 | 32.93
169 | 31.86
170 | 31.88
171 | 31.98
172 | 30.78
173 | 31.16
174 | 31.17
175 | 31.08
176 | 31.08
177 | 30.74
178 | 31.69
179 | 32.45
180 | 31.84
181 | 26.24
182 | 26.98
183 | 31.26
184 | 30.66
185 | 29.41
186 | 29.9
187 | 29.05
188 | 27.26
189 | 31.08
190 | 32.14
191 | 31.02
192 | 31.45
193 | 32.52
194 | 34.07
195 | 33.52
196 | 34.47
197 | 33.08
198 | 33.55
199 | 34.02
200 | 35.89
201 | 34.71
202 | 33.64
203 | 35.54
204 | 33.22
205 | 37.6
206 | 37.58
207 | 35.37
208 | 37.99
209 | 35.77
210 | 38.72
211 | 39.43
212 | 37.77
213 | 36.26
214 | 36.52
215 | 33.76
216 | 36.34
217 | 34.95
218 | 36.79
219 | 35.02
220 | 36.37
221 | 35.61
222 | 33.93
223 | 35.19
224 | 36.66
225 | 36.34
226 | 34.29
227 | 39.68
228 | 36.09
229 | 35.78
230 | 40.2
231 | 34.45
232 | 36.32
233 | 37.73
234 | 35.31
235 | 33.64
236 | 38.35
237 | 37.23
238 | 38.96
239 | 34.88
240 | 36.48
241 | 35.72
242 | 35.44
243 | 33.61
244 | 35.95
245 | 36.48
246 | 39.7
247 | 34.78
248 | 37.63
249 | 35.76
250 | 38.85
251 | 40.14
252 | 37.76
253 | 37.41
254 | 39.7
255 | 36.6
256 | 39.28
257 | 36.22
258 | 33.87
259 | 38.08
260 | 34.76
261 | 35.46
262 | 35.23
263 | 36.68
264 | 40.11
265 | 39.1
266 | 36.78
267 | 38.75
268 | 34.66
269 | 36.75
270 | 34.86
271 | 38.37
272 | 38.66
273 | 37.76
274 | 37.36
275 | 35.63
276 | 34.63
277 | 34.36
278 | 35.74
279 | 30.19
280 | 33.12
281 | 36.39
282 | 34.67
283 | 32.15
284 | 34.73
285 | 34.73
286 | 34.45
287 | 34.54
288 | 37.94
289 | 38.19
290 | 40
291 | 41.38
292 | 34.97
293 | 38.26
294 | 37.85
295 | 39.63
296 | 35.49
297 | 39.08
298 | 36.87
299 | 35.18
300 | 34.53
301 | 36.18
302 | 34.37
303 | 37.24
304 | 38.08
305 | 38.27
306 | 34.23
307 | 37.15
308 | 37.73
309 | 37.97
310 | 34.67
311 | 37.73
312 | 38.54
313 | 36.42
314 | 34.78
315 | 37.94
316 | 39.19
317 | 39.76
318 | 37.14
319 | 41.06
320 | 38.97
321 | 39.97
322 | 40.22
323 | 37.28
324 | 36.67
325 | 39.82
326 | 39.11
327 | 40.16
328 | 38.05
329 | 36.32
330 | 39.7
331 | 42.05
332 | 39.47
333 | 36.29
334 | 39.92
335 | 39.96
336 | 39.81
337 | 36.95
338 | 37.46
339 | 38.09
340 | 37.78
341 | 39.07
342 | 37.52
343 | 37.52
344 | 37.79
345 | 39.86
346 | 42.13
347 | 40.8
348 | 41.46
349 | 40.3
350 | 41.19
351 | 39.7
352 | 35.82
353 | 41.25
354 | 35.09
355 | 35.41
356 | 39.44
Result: 30.1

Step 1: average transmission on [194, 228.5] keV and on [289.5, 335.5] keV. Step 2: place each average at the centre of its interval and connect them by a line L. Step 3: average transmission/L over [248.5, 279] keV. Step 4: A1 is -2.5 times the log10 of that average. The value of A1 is 0.00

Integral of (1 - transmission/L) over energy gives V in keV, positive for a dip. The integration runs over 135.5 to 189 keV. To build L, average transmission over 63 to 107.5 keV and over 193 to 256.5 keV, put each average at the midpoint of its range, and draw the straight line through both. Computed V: 5.1 keV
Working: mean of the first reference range 29.3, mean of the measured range 30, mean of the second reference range 36.2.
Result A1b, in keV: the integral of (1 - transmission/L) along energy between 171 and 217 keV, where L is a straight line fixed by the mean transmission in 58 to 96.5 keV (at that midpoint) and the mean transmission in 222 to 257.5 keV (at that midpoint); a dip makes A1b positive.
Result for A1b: 2.51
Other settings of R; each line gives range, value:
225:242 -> 36.5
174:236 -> 34.1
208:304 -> 36.5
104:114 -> 21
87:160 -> 24.5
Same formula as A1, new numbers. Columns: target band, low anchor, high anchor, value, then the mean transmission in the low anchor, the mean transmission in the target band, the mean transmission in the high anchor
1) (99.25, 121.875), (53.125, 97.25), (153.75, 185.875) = 0.44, 30.5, 20.5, 31.2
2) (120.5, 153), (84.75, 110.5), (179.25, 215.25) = 0.27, 27.7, 23.5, 33.4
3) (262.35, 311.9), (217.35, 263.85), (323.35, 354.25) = 0.03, 36.6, 36.5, 39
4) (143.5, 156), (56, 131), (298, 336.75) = -0.02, 25.7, 29.2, 37.9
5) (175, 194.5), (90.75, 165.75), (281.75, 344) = -0.07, 24.9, 30.6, 37.6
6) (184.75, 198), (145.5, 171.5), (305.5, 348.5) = 0.03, 31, 31.6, 38.5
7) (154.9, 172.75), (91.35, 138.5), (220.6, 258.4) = -0.15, 21.9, 31.8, 36.6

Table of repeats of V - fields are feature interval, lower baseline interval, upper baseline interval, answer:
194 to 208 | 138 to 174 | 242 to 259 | -0.56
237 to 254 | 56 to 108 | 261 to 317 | -0.90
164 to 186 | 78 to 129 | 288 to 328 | -1.68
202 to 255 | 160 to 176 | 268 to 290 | -4.03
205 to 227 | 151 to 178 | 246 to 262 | -1.04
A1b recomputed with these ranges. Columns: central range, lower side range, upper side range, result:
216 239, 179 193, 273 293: -2.7 keV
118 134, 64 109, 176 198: 6.7 keV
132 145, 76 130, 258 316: 0.4 keV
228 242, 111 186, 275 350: -1.9 keV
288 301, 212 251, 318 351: 0.2 keV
